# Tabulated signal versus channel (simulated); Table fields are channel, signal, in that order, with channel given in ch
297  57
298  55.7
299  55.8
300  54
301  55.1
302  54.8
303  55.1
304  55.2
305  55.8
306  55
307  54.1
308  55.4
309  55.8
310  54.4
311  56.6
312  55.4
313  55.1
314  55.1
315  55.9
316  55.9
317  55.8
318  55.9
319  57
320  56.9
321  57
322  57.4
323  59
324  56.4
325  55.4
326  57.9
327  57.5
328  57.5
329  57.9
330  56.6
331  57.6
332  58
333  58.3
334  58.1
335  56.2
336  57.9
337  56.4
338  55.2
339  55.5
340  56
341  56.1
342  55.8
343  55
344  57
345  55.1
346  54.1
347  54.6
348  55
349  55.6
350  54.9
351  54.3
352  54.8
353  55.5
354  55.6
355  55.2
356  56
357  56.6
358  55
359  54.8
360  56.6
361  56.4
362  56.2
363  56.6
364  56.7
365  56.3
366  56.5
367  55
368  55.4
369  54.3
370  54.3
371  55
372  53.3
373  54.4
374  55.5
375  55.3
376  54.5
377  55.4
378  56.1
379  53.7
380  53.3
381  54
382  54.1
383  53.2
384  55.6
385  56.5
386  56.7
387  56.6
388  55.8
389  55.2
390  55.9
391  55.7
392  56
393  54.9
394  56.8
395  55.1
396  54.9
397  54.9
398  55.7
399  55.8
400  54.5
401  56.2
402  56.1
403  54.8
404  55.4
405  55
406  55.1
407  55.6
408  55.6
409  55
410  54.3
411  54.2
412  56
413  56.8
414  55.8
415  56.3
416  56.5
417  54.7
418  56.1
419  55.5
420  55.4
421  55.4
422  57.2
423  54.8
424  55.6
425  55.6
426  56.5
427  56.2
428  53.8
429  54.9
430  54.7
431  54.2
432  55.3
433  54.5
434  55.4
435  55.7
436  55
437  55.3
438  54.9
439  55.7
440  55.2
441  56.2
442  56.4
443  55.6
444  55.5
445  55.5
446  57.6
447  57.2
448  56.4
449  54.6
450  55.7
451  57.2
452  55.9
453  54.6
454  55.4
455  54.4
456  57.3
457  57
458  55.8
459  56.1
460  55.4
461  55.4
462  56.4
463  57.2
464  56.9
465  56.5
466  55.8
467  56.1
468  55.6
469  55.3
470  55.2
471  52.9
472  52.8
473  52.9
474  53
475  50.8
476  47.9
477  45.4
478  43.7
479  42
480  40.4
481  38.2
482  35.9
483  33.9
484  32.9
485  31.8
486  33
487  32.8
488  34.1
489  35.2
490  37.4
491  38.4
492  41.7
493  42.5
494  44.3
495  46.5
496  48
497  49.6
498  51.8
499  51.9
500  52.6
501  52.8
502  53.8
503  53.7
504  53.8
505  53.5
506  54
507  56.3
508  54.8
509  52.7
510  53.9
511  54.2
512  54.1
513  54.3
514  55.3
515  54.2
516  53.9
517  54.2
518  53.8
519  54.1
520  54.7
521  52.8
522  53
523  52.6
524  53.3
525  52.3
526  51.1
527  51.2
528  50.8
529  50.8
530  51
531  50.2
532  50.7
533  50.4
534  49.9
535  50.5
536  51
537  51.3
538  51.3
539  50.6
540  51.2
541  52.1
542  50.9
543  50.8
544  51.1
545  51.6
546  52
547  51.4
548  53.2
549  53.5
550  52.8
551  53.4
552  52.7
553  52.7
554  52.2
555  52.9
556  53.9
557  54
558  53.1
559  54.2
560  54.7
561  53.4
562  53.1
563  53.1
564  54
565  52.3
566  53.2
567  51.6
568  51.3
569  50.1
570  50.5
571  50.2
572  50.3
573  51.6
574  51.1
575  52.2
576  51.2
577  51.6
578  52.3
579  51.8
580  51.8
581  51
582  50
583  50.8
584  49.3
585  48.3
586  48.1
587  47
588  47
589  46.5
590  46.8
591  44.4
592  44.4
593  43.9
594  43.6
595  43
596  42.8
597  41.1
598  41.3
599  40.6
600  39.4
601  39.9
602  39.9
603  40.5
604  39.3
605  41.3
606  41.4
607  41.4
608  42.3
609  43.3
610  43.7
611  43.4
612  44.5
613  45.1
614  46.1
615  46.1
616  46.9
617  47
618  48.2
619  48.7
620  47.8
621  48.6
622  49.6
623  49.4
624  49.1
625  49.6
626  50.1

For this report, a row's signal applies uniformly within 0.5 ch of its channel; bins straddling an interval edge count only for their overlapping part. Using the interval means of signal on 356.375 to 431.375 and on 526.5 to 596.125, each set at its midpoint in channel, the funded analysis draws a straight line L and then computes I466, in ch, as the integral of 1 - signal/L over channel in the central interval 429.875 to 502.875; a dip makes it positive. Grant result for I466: 4.0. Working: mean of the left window 55.4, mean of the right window 50.7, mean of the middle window 50.5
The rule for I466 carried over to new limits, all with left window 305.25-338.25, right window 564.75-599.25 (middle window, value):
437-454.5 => -1.1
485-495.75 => 2.7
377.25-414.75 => -0.8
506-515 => -0.7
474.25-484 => 1.8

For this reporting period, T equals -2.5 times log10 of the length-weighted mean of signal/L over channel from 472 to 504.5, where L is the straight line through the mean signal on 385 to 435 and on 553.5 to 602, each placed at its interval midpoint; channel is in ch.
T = 0.19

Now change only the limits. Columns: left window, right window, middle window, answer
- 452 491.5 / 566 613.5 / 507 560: -0.12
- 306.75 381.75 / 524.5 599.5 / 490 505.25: 0.07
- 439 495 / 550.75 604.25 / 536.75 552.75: -0.06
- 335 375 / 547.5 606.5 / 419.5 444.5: -0.04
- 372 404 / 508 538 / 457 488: 0.11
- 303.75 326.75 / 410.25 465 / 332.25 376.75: 0.01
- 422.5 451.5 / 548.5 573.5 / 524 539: 0.05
